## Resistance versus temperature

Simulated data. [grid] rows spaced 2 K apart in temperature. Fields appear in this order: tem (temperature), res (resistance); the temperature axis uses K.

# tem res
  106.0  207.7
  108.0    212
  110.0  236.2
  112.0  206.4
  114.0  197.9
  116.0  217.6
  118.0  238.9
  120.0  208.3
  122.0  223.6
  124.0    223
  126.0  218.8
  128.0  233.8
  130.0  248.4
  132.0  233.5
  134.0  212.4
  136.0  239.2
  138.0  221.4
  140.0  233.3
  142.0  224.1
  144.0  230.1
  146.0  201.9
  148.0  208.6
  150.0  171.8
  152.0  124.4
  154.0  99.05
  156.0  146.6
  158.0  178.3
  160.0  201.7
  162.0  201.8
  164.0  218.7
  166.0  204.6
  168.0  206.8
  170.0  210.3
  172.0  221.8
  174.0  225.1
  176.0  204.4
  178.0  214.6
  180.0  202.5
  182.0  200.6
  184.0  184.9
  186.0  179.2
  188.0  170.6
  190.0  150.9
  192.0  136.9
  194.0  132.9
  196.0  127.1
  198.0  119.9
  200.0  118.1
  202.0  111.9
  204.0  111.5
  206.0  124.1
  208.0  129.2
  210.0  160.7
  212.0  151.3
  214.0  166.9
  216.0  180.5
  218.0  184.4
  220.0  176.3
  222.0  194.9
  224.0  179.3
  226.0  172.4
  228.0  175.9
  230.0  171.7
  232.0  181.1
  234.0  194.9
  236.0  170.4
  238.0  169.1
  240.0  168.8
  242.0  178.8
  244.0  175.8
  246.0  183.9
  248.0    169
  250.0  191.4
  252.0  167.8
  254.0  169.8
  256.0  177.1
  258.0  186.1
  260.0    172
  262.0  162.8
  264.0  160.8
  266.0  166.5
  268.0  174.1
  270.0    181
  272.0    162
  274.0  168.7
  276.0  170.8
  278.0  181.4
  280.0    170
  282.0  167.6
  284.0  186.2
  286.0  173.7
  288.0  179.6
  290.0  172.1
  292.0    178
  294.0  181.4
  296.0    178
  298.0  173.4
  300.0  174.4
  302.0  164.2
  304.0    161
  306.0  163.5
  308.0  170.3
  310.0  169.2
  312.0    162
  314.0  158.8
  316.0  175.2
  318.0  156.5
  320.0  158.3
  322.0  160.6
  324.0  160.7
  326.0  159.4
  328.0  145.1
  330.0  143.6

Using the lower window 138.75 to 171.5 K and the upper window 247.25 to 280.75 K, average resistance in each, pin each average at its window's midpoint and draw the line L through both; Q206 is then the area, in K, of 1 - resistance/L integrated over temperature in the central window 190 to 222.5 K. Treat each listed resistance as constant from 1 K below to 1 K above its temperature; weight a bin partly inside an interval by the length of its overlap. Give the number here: 6.73 K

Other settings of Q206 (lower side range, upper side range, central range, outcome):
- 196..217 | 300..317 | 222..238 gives -3.9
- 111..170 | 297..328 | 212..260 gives 1.5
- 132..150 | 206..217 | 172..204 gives 2.2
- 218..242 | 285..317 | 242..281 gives 0.3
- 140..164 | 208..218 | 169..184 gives -2.9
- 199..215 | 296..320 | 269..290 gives -2.2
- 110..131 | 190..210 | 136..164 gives -0.5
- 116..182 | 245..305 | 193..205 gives 4.6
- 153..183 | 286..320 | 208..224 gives 1.3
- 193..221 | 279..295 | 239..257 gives -1.8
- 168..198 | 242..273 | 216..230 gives -0.2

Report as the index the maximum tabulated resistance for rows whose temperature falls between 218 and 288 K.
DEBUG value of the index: 194.9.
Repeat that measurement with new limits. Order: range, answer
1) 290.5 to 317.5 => 181.4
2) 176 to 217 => 214.6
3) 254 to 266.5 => 186.1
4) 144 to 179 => 230.1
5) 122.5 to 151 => 248.4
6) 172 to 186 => 225.1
